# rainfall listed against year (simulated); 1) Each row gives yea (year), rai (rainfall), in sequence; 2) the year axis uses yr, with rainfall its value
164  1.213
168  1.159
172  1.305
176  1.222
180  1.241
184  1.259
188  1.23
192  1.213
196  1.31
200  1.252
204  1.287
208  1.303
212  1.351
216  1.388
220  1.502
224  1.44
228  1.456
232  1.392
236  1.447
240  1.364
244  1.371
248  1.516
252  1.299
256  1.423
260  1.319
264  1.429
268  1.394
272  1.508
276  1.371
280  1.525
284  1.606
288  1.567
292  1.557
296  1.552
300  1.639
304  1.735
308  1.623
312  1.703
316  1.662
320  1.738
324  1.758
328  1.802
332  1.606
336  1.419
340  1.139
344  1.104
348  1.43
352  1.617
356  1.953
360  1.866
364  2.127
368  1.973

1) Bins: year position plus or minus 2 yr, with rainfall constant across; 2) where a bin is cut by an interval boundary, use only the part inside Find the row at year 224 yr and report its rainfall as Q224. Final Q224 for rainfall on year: 1.44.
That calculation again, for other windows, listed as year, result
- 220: 1.502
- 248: 1.516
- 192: 1.213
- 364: 2.127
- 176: 1.222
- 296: 1.552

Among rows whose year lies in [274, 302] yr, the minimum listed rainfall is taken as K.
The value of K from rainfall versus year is 1.371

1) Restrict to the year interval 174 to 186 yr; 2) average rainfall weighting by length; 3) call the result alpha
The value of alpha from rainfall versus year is 1.24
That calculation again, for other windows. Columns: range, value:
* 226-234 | 1.42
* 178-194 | 1.24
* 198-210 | 1.28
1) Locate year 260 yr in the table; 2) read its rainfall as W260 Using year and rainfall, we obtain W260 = 1.319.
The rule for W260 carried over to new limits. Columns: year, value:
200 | 1.252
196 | 1.31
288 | 1.567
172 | 1.305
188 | 1.23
